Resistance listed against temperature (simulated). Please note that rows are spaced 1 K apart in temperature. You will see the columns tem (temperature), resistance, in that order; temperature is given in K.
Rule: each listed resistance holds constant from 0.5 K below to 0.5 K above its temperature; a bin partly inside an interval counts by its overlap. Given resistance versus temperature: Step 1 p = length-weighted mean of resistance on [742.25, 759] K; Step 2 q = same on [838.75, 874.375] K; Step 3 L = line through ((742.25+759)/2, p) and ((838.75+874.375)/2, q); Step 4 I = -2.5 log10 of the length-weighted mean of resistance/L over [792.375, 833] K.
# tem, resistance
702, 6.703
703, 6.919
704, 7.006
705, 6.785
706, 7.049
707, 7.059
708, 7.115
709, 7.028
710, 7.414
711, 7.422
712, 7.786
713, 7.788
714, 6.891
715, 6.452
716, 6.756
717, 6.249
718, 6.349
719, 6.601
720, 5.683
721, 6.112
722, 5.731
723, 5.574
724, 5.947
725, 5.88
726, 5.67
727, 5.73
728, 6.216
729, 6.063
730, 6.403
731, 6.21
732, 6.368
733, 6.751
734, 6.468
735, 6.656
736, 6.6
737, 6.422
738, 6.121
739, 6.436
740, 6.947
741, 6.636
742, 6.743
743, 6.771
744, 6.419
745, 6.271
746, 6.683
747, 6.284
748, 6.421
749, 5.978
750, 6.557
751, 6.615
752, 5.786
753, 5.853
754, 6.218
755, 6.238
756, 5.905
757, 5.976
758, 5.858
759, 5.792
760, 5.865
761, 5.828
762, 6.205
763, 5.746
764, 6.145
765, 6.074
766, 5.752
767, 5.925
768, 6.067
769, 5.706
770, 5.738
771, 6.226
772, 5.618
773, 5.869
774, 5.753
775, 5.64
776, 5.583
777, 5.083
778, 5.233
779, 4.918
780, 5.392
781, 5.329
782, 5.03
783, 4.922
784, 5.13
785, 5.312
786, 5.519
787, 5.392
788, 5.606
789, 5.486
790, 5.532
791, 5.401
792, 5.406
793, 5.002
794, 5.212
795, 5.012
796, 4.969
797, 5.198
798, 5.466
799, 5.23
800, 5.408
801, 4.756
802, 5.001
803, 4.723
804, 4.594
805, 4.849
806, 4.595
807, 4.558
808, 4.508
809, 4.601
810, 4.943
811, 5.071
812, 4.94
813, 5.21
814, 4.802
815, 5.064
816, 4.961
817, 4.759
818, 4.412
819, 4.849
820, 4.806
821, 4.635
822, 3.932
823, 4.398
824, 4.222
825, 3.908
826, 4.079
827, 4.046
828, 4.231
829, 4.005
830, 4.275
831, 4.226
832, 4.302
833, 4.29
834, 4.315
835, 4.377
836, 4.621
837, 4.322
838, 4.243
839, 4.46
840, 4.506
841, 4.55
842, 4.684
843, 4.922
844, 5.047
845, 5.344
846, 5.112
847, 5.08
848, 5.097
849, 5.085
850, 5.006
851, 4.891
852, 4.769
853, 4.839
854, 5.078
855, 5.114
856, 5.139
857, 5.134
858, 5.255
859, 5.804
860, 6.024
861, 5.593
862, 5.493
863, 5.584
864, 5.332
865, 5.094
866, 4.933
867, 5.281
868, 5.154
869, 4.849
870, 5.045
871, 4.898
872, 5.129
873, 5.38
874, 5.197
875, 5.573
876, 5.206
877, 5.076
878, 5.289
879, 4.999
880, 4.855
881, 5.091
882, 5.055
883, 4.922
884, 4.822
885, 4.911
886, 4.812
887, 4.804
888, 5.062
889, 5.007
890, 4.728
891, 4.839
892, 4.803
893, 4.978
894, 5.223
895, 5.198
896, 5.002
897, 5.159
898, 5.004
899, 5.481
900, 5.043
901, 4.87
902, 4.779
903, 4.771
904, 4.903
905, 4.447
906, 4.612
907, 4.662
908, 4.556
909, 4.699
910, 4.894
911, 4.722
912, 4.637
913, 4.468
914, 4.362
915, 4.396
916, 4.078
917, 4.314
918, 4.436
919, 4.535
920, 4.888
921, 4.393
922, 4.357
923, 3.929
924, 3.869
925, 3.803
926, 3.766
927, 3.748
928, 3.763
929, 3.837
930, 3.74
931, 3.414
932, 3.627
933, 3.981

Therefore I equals 0.19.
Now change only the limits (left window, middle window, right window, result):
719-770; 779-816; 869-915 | 0.13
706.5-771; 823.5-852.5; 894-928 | 0.17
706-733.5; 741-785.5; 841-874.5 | 0.04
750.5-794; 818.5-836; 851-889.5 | 0.24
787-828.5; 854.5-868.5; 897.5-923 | -0.13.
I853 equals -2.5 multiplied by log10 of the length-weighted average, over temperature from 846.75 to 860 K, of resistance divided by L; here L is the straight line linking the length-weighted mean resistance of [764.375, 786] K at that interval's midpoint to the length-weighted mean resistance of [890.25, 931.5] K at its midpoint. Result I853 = -0.04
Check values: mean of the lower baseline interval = 5.54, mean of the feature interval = 5.13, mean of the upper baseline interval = 4.52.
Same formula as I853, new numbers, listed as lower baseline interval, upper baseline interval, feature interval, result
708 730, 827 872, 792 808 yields 0.11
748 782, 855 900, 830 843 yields 0.21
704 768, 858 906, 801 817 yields 0.19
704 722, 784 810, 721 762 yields 0.00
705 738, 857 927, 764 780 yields 0.06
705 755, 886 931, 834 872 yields 0.03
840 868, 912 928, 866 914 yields -0.07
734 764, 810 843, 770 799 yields 0.02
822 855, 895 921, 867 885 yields -0.10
